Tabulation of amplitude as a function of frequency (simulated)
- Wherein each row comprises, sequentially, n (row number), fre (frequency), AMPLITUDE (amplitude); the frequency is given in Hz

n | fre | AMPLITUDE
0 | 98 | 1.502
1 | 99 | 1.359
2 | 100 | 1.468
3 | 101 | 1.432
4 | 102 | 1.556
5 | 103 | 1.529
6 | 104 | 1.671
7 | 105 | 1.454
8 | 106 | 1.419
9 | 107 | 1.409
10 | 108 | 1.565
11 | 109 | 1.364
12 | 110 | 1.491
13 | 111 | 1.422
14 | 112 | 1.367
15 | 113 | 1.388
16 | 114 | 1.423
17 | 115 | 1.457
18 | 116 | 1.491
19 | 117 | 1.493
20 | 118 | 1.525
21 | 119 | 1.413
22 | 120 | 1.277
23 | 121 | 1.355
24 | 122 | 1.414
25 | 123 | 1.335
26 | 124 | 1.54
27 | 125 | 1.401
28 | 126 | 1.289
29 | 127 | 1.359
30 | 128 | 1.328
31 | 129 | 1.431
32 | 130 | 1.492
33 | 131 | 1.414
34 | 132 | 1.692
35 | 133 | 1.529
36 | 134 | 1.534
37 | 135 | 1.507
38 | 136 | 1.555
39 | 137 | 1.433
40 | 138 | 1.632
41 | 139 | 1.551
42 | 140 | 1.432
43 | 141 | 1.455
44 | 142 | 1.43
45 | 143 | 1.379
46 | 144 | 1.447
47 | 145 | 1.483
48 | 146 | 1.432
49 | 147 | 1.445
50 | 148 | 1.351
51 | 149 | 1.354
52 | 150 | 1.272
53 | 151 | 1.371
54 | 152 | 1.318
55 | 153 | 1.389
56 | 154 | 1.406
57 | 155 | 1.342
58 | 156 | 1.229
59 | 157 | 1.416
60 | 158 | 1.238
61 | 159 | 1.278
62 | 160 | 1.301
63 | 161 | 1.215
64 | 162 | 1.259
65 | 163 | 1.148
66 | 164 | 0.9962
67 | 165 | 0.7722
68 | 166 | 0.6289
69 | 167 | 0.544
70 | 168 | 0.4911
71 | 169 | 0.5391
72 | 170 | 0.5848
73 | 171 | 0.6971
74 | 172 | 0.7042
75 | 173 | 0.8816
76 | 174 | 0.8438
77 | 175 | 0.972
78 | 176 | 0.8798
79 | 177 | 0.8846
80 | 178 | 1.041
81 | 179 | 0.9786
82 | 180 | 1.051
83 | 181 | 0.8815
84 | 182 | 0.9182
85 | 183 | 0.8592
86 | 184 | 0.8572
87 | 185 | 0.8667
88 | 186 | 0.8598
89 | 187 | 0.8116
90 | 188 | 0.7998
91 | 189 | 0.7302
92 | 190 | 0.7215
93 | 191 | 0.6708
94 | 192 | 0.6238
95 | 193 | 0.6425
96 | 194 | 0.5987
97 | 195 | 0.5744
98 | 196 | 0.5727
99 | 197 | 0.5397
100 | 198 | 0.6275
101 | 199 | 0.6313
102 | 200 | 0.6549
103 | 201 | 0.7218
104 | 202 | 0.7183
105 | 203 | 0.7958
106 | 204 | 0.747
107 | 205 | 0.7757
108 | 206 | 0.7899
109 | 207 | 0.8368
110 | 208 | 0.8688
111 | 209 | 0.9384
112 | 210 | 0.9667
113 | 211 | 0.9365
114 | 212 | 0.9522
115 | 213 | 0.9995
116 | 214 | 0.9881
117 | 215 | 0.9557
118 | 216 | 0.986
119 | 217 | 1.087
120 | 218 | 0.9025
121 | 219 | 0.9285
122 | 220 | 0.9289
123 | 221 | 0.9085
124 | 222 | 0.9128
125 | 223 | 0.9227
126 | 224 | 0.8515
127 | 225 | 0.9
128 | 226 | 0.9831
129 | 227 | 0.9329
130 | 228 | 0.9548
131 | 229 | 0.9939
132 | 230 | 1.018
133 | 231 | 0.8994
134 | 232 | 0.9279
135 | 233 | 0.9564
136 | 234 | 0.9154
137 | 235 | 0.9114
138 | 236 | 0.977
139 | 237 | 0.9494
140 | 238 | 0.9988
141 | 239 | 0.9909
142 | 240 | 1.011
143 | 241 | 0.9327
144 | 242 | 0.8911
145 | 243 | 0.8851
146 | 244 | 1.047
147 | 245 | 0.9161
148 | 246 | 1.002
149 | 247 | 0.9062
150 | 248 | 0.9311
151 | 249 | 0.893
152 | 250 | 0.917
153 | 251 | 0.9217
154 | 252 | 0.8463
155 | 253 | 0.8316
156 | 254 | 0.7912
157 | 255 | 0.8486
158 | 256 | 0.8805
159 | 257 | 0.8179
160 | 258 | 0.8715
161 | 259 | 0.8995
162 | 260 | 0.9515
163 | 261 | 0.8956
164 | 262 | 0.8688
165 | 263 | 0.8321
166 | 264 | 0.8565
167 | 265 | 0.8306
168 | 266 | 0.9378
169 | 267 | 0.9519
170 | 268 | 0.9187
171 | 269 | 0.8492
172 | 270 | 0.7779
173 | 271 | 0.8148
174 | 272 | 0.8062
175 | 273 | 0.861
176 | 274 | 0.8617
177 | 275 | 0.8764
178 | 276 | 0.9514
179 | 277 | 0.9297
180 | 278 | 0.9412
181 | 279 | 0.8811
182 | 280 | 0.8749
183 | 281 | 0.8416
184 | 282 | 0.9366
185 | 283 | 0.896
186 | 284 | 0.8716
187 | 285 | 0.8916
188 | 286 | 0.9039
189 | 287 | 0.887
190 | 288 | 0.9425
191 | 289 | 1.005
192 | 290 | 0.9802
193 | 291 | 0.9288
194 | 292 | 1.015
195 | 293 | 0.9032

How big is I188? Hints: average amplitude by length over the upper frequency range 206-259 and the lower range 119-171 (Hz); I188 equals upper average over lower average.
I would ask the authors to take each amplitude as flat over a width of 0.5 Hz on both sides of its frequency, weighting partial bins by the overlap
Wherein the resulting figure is 0.72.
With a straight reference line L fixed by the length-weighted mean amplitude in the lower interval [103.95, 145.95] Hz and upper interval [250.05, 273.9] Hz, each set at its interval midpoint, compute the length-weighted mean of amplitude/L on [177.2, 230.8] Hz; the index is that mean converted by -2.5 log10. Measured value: 0.29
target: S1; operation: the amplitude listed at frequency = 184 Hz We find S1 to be 0.8572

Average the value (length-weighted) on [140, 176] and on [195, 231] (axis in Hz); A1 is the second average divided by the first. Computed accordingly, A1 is 0.76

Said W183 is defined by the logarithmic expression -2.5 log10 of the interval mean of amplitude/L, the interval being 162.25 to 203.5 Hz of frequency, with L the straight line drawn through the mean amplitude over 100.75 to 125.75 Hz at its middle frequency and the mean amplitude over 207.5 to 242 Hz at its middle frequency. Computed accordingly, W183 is 0.43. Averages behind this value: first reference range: 1.45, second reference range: 0.949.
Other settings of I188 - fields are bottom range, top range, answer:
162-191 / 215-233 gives 1.15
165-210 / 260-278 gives 1.15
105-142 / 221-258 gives 0.64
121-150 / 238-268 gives 0.62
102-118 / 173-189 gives 0.61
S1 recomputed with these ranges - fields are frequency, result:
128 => 1.328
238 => 0.9988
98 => 1.502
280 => 0.8749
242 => 0.8911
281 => 0.8416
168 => 0.4911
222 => 0.9128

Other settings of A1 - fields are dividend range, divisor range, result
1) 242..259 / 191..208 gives 1.31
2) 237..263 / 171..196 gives 1.12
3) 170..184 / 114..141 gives 0.60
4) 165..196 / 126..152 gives 0.53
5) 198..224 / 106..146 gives 0.60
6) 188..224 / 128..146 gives 0.54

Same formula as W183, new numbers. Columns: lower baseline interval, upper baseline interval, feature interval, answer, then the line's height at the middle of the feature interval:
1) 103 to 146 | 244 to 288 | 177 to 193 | 0.40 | 1.21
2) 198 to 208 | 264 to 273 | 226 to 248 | -0.19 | 0.804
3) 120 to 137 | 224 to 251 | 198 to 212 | 0.34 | 1.09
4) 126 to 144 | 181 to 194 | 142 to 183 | 0.03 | 1.11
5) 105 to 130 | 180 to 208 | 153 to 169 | -0.03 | 1.03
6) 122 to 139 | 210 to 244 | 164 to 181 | 0.49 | 1.24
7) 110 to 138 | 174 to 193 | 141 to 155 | -0.16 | 1.2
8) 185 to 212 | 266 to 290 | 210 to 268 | -0.14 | 0.819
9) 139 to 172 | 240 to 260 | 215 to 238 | 0.03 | 0.969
